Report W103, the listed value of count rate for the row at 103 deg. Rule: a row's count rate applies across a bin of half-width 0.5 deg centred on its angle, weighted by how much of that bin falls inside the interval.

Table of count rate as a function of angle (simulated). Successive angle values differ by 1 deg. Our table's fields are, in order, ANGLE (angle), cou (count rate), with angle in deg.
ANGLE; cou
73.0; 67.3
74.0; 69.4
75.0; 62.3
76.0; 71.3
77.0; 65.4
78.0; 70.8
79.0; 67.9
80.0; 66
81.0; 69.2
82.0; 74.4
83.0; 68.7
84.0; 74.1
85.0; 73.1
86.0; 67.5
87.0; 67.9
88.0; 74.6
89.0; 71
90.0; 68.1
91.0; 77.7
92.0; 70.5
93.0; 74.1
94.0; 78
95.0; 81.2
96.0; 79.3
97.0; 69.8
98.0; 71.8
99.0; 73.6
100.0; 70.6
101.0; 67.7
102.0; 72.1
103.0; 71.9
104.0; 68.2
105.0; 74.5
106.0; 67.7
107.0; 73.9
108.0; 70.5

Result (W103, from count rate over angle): 71.9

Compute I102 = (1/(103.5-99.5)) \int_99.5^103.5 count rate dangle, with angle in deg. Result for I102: 70.6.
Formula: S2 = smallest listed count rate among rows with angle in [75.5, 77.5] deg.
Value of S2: 65.4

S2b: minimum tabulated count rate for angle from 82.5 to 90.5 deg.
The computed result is 67.5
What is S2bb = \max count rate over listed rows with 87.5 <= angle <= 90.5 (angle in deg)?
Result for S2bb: 74.6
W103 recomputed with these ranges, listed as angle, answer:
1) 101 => 67.7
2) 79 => 67.9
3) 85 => 73.1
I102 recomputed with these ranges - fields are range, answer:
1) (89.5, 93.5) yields 72.6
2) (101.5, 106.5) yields 70.9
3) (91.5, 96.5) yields 76.6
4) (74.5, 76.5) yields 66.8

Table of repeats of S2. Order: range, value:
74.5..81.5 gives 62.3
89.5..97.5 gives 68.1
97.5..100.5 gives 70.6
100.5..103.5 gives 67.7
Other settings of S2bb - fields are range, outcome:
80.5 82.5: 74.4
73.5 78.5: 71.3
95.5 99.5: 79.3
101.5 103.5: 72.1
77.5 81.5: 70.8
